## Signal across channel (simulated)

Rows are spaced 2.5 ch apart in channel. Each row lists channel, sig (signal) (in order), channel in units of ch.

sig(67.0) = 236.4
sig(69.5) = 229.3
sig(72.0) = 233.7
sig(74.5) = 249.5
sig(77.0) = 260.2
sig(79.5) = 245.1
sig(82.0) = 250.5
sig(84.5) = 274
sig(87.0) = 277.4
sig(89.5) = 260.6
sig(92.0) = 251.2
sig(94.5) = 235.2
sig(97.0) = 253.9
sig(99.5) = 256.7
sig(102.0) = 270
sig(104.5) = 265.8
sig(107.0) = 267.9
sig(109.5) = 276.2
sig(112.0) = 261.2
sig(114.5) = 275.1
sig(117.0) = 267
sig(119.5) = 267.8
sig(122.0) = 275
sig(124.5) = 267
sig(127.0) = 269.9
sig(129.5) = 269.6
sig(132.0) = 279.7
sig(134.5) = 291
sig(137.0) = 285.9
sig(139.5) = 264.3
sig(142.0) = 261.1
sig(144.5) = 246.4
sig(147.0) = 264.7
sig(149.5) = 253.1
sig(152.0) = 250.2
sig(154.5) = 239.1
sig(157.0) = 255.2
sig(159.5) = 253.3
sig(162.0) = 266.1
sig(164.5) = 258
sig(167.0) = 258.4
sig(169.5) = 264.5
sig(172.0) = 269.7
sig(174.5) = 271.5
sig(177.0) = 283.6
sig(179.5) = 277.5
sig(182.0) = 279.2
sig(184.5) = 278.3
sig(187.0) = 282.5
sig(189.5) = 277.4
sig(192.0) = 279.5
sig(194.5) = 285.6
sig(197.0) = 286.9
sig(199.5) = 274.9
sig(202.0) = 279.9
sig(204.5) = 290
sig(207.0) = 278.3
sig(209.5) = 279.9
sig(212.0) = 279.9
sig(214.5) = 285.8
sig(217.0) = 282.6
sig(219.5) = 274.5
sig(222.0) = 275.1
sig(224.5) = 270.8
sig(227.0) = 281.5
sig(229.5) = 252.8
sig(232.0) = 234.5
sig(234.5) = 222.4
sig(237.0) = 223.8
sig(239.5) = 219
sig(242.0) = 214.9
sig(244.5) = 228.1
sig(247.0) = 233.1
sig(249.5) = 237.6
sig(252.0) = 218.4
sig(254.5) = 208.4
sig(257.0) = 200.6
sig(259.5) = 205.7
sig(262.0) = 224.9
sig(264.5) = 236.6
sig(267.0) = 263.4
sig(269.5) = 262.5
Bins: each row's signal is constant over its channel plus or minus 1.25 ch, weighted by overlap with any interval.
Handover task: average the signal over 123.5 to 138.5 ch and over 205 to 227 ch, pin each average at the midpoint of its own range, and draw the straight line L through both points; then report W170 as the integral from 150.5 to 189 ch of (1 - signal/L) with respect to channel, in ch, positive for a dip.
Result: 1.7 ch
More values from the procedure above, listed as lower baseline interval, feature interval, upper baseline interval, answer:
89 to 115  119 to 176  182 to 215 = 1.3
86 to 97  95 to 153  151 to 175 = -2.2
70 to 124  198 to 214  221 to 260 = -2.7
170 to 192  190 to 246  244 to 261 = -3.7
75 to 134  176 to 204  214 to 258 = -3.5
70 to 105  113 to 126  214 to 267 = -0.9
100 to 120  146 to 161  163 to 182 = 0.9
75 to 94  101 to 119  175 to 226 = -0.4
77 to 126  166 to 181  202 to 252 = -0.7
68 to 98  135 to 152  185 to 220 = 0.2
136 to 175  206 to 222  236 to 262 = -3.1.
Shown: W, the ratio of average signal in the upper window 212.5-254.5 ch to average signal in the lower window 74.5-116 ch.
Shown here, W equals 0.9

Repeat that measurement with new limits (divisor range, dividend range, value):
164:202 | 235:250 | 0.82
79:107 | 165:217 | 1.07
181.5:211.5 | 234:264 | 0.78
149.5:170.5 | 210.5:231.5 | 1.07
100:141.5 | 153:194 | 0.99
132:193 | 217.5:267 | 0.88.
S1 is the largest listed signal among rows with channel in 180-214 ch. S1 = 290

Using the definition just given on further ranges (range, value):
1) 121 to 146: 291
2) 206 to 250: 285.8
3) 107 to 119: 276.2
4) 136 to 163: 285.9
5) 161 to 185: 283.6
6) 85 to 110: 277.4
